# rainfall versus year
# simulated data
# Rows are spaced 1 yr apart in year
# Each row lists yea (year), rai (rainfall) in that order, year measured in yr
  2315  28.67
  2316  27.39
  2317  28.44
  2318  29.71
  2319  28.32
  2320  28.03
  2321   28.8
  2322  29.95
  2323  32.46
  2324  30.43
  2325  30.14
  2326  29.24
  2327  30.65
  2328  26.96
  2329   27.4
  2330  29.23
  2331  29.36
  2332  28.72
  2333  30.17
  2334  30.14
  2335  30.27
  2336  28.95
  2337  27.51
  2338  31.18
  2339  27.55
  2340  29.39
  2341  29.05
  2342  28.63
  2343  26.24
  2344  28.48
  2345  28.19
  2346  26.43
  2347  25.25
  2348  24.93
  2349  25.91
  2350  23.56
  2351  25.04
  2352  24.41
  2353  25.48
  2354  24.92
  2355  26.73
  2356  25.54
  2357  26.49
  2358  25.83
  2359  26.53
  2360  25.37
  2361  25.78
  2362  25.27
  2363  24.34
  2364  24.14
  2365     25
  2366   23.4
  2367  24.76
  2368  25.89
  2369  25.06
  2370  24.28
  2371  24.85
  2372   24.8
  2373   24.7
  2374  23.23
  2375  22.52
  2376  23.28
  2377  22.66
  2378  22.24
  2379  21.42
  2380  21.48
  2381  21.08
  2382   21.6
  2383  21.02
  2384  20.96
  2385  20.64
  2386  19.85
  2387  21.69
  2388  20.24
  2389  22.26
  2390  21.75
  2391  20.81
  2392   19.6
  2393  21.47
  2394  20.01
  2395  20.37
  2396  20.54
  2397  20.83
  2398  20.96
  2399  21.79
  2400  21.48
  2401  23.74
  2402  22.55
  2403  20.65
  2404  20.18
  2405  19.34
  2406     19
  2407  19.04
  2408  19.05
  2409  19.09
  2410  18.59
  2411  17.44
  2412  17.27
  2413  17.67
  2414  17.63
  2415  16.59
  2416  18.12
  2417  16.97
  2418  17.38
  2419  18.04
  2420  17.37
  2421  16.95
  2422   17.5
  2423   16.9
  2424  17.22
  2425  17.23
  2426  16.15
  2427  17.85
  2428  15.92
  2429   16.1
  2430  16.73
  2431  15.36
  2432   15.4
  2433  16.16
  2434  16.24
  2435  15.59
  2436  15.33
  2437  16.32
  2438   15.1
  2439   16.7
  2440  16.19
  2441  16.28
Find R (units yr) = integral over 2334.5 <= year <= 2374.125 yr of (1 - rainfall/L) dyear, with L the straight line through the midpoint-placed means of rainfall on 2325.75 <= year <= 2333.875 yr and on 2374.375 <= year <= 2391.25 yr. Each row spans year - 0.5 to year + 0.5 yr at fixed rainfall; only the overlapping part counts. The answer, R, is -0.9 yr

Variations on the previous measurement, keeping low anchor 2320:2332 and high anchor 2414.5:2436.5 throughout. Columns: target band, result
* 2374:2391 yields 0.5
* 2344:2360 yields 0.2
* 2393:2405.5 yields -0.6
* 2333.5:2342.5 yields -0.4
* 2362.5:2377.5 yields -0.3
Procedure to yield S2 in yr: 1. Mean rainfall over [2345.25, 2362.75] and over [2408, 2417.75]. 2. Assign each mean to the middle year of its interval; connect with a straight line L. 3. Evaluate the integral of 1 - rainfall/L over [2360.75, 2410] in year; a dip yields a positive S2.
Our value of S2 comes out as -1.5 yr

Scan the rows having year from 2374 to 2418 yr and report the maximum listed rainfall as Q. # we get 23.74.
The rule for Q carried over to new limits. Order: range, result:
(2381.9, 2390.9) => 22.26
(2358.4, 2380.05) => 26.53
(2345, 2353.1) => 28.19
